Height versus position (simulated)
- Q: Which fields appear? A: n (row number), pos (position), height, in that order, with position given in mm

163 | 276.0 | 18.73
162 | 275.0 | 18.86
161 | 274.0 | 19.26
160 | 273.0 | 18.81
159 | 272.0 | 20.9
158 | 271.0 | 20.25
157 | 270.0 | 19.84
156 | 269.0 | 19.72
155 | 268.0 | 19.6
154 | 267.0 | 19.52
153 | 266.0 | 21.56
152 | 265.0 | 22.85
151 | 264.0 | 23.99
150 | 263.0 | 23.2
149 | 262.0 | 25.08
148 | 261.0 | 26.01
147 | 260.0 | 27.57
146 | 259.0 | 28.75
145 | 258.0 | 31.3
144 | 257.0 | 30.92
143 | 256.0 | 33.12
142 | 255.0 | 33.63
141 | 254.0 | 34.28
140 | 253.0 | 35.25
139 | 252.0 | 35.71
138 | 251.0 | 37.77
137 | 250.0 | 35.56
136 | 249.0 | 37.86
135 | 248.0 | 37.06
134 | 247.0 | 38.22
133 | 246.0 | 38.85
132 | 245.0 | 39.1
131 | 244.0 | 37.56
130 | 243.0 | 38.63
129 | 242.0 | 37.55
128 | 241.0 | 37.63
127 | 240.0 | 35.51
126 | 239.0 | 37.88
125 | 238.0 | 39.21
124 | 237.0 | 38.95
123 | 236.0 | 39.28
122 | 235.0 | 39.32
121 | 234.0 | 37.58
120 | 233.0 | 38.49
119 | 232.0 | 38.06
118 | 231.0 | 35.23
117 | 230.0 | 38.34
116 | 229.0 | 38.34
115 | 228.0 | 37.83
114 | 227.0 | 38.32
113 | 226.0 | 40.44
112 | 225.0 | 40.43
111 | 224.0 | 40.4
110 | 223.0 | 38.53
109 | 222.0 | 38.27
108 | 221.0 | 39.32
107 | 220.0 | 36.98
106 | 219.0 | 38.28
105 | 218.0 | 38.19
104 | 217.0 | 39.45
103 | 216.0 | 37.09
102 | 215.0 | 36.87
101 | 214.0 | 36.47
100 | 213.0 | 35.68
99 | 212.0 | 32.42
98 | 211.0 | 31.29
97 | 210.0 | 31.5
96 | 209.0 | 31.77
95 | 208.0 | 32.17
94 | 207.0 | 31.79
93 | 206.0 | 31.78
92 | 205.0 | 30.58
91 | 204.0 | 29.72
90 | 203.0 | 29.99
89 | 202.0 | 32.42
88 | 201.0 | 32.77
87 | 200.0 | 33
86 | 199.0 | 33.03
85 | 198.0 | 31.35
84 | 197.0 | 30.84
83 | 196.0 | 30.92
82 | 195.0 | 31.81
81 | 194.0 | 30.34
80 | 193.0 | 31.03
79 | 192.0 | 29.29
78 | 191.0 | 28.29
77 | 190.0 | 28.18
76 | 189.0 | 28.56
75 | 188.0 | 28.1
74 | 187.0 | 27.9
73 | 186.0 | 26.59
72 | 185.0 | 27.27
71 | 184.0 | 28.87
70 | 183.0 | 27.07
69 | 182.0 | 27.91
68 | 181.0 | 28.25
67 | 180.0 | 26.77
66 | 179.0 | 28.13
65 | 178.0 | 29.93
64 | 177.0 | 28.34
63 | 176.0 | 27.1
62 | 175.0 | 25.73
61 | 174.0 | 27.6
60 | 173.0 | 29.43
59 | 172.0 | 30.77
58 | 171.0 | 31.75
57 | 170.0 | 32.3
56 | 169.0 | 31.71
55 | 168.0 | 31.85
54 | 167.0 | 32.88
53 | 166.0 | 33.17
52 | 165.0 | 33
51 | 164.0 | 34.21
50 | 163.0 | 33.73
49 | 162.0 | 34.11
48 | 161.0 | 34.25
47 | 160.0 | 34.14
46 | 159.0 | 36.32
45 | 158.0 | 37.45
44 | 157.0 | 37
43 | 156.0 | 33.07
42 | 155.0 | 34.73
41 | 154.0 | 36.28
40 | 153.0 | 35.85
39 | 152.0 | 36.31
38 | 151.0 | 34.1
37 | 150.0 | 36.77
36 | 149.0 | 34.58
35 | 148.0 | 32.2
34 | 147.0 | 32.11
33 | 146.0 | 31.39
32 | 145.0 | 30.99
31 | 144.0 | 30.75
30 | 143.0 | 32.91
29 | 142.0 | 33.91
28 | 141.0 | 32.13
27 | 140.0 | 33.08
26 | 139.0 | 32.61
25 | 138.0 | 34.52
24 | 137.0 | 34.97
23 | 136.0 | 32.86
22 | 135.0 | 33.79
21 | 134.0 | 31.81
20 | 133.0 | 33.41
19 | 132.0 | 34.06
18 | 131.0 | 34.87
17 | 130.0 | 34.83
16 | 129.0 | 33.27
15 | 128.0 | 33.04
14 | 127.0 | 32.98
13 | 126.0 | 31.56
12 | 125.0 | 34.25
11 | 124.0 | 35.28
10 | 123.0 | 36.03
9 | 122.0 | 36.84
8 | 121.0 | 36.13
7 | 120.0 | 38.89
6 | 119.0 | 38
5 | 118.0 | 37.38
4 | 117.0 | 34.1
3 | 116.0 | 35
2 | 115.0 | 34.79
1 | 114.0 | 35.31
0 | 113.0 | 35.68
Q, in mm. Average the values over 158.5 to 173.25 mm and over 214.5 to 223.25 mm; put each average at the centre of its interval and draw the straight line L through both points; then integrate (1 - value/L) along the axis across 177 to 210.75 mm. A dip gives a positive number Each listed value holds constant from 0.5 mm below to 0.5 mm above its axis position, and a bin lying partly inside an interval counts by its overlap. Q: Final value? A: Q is 5.46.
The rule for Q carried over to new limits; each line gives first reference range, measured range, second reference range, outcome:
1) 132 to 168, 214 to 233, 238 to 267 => -3.0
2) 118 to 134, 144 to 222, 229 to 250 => 9.1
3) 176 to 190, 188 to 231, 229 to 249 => -1.7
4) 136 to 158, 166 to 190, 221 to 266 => 3.7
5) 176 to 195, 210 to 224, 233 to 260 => -1.8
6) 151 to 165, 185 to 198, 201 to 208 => 1.2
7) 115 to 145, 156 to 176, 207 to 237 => 1.5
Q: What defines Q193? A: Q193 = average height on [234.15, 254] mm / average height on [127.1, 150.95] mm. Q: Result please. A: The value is 1.13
